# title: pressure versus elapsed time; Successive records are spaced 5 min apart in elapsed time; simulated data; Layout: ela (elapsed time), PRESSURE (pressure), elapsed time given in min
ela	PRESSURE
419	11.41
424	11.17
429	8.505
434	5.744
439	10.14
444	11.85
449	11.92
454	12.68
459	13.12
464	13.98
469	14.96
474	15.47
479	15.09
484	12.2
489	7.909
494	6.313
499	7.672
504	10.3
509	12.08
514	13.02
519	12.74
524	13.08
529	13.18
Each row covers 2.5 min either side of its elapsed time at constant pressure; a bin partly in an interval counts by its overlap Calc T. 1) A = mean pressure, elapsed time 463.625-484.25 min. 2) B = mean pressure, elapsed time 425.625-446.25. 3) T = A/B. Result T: 1.60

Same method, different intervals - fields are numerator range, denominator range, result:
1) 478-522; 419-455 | 1.04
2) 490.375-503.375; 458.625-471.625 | 0.53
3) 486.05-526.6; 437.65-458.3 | 0.88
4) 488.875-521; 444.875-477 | 0.74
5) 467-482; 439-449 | 1.32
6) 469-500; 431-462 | 1.03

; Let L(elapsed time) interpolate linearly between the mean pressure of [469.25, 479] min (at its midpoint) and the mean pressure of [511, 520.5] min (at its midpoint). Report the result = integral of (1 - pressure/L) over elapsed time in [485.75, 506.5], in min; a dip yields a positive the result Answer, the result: 8.6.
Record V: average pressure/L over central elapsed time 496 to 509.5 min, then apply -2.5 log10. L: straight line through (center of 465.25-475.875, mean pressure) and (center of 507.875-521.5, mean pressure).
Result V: 0.35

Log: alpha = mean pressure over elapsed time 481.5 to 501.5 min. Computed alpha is 8.52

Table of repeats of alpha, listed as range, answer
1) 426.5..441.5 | 8.13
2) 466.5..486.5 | 14.4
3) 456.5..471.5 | 14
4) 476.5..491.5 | 11.7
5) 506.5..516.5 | 12.6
